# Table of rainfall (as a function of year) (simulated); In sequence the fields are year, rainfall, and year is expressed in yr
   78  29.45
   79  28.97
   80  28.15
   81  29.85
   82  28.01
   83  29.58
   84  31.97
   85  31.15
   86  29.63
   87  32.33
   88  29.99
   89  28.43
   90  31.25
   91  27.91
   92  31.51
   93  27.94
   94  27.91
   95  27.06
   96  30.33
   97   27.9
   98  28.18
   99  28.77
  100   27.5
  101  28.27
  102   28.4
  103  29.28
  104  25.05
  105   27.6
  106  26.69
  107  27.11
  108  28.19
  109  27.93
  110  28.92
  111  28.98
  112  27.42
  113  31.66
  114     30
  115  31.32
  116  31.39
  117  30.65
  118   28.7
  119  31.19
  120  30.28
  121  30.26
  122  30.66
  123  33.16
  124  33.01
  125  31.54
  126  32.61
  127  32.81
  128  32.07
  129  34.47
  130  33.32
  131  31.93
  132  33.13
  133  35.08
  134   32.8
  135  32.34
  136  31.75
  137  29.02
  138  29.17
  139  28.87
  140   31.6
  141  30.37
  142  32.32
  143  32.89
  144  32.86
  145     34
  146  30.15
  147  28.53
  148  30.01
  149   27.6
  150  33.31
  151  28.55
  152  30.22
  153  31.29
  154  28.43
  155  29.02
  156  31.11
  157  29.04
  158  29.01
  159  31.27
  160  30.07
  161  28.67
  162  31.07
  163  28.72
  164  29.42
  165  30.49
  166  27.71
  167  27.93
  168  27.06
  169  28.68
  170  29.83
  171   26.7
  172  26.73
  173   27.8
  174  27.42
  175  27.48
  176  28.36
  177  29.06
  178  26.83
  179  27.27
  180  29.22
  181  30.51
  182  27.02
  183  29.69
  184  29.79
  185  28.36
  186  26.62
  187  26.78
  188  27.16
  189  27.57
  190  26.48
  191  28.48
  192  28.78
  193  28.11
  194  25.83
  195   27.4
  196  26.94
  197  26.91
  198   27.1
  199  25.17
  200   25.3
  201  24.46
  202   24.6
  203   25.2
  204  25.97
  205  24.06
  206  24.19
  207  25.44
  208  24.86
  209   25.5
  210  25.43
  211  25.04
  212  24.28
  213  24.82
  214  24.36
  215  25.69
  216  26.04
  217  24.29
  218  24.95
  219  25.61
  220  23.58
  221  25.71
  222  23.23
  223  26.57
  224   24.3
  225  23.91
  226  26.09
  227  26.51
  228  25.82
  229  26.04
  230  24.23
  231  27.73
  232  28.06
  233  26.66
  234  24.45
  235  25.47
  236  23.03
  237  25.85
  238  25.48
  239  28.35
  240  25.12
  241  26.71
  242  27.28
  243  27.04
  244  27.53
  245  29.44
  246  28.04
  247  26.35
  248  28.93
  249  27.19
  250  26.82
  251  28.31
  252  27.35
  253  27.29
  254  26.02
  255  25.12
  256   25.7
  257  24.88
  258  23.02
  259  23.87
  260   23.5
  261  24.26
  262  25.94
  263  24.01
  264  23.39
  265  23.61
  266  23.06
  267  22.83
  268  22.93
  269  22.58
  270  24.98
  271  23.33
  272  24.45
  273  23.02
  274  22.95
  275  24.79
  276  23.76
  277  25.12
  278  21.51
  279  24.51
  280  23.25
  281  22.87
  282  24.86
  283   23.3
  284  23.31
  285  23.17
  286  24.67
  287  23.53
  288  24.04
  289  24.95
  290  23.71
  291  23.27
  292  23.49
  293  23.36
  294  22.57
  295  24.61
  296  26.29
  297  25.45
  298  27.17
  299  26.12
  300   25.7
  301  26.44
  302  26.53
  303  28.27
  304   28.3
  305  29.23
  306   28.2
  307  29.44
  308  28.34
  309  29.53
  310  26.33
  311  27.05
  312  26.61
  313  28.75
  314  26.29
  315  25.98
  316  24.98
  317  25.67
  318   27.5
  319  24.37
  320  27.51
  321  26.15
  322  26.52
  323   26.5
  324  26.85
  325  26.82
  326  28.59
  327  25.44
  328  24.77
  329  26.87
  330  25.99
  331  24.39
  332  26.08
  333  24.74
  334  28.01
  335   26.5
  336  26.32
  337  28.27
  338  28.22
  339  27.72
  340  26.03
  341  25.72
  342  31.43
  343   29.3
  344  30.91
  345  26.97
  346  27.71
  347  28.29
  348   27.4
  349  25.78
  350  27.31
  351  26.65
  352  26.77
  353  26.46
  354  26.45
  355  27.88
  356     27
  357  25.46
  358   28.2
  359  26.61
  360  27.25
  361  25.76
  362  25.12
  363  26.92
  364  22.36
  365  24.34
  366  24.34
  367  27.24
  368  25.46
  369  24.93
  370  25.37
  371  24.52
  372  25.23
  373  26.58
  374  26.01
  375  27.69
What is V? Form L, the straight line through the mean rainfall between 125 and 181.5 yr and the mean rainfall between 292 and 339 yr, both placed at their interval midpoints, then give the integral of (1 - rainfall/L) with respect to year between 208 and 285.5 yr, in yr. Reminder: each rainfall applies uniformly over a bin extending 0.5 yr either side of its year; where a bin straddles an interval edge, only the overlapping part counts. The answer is 8.2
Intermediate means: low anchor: 30.2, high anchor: 26.6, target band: 25.1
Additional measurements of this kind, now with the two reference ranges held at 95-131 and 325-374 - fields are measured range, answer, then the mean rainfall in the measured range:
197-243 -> 4.8 yr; 25.4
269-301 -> 3.9 yr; 24.1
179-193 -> 0.3 yr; 28.2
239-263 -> 1.4 yr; 26.3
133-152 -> -1.0 yr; 31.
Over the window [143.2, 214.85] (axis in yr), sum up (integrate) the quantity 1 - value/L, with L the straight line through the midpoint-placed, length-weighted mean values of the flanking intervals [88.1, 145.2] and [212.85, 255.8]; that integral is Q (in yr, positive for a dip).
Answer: 0.5 yr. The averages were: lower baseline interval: 30.3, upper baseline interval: 26.1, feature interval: 27.9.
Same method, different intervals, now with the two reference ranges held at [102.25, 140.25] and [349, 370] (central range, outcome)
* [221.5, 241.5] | 2.0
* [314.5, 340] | 0.3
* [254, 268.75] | 2.1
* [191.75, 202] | 0.9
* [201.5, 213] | 1.6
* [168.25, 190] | 1.1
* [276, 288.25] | 1.7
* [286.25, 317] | 1.2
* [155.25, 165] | 0.0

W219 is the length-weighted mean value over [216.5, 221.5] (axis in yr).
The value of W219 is 24.8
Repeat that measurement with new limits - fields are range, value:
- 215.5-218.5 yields 25.1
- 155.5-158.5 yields 29.7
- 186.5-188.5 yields 27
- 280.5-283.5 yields 23.7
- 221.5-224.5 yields 24.7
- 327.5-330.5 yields 25.9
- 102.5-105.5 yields 27.3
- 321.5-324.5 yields 26.6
